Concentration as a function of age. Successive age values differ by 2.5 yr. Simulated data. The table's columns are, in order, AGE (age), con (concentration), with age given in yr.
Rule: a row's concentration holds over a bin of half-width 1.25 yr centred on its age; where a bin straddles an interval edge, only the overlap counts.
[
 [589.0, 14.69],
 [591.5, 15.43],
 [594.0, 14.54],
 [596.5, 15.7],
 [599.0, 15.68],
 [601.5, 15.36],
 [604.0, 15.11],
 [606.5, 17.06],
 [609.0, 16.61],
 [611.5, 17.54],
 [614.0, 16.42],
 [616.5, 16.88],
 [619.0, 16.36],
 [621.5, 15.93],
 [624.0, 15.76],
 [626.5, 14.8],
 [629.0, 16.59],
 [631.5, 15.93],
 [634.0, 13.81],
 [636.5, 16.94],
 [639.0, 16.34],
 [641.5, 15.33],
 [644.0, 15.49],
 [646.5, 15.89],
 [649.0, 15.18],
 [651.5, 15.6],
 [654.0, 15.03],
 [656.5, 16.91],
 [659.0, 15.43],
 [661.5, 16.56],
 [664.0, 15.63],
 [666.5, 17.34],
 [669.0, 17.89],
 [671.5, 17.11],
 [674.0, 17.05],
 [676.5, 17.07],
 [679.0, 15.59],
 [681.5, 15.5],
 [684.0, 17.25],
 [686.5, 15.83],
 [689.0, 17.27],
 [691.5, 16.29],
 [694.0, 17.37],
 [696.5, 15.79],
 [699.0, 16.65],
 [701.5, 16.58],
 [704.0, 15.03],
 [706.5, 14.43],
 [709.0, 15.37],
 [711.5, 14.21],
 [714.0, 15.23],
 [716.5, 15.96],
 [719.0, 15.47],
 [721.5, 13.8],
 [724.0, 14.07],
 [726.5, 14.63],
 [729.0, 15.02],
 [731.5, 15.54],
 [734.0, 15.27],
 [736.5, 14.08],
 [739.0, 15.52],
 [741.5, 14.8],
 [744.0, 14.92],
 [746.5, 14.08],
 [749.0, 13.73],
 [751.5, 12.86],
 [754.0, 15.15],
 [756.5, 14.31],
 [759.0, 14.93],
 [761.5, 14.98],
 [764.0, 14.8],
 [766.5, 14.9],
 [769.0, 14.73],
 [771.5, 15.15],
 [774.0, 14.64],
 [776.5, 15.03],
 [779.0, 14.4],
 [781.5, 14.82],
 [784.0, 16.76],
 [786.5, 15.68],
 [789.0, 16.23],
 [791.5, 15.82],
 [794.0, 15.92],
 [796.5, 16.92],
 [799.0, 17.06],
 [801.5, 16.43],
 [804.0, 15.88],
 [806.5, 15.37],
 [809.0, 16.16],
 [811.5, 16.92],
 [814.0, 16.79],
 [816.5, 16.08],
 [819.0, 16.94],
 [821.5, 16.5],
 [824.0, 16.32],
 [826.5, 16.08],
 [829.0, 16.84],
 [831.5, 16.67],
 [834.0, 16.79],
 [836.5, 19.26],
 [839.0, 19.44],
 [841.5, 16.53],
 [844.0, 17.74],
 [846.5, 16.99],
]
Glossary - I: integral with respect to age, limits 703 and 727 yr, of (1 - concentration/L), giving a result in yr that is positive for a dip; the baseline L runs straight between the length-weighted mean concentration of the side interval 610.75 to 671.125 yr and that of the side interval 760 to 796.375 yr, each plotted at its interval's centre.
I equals 1.3 yr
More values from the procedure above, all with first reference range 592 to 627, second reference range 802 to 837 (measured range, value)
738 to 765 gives 3.0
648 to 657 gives 0.3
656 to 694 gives -1.0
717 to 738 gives 2.0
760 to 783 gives 2.2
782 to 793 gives 0.3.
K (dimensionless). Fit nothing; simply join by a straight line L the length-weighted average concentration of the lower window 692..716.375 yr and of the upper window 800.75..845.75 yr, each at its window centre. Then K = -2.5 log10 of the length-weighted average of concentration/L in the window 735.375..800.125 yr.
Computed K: 0.08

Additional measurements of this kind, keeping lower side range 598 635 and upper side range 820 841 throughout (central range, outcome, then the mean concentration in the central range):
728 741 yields 0.11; 15.1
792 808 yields 0.05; 16.2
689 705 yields 0.01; 16.4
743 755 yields 0.19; 14.1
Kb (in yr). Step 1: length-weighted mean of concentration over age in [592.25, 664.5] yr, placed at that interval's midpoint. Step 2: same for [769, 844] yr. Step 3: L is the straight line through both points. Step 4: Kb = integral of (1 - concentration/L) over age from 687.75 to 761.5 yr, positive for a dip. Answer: 4.6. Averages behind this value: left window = 15.9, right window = 16.3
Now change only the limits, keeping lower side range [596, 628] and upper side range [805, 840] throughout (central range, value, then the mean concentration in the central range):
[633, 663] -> 0.9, 15.7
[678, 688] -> 0.2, 16.1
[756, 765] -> 1.0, 14.8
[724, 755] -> 3.6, 14.6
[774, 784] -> 1.0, 15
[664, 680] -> -0.6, 16.9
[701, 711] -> 0.8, 15.2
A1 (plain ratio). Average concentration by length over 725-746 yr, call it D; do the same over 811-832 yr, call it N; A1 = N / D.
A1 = 1.11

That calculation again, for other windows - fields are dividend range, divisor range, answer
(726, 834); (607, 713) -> 0.96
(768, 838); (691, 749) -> 1.07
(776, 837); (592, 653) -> 1.03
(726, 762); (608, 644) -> 0.91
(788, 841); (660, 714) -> 1.03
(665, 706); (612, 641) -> 1.03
